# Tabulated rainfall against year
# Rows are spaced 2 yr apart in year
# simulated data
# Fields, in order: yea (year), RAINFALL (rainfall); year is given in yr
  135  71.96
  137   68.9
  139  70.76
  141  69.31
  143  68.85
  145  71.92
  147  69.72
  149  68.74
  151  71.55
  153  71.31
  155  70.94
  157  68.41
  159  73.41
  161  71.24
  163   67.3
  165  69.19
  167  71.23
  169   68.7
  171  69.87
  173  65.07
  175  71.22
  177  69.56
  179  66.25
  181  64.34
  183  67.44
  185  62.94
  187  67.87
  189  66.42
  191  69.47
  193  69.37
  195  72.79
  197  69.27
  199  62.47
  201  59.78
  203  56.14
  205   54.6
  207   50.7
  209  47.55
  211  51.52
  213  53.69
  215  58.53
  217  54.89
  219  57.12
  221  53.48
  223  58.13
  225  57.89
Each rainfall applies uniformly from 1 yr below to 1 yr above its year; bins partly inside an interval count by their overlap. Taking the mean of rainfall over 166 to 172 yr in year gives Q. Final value 69.9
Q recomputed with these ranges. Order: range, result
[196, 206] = 60.5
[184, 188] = 65.4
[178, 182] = 65.3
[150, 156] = 71.3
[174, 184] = 67.8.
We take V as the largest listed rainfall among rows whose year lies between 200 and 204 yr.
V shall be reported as 59.78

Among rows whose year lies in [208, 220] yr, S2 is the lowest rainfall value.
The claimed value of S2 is 47.55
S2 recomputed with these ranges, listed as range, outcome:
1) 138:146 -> 68.85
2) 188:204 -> 56.14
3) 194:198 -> 69.27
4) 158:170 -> 67.3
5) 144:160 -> 68.41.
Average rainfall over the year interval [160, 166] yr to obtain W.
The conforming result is 69.2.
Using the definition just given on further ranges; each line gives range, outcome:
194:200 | 68.2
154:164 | 70.3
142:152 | 70.2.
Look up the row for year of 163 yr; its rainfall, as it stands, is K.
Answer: 67.3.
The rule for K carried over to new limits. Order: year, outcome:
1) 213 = 53.69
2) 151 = 71.55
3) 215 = 58.53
